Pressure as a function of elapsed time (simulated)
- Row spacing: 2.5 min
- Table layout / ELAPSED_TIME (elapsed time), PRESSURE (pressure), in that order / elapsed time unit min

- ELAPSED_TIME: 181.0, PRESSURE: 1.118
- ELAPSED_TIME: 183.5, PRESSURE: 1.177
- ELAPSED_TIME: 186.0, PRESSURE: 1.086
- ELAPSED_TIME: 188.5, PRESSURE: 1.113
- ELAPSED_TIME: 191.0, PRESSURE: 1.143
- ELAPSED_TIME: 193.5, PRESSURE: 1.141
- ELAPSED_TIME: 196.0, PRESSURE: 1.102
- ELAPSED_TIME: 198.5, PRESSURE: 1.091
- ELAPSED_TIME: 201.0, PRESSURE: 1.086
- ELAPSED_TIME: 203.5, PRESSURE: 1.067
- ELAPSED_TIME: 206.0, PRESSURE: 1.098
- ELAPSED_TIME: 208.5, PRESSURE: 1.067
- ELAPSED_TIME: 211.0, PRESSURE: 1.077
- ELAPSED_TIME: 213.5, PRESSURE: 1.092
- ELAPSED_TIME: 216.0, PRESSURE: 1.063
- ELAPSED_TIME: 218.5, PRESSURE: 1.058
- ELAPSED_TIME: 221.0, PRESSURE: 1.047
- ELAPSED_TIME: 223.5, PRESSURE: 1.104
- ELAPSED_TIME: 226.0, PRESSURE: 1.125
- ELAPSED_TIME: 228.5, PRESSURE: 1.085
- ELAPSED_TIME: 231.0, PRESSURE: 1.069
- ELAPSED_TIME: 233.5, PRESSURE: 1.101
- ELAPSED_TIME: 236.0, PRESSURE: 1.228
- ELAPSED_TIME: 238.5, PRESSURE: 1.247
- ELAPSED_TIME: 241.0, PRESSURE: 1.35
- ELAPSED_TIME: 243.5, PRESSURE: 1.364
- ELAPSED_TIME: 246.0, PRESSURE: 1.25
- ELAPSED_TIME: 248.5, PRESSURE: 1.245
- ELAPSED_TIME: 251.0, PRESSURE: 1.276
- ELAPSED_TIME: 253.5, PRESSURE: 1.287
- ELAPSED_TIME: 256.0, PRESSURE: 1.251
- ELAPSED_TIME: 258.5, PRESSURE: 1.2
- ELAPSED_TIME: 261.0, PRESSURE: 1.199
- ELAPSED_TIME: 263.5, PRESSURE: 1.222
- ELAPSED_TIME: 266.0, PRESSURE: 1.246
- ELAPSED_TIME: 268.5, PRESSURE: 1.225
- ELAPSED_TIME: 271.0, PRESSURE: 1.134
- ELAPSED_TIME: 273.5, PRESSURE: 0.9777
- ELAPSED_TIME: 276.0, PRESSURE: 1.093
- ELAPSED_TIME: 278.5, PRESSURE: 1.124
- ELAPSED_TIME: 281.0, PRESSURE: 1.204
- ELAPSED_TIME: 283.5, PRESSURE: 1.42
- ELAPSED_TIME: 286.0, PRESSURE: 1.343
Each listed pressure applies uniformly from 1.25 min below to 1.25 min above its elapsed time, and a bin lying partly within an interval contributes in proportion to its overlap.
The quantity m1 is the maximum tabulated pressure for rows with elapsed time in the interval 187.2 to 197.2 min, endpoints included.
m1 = 1.143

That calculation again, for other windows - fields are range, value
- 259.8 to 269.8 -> 1.246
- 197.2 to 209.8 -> 1.098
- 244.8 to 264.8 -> 1.287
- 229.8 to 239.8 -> 1.247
